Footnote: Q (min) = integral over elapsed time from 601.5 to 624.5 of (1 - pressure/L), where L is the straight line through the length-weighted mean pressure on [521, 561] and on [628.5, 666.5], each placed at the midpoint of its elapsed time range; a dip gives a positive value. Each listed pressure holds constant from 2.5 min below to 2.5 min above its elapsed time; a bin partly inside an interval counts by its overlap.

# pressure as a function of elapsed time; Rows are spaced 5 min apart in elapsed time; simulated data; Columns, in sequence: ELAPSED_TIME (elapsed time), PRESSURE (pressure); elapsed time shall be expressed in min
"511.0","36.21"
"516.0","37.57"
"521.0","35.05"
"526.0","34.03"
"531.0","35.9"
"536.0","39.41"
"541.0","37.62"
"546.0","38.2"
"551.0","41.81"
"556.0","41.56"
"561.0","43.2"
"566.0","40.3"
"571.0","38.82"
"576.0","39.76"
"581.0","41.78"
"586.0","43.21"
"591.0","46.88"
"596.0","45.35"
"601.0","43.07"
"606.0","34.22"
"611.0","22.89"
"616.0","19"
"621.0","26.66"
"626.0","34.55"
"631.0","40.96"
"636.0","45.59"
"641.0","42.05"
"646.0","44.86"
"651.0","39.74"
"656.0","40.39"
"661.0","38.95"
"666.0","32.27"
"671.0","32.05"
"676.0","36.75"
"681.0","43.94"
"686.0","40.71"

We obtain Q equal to 7.21 min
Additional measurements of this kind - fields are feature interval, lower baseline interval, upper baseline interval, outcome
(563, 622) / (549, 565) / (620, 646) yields 5.3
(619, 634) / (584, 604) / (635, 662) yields 2.9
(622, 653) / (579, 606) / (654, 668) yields -1.1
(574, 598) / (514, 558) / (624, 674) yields -3.1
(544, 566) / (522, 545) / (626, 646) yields -1.9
